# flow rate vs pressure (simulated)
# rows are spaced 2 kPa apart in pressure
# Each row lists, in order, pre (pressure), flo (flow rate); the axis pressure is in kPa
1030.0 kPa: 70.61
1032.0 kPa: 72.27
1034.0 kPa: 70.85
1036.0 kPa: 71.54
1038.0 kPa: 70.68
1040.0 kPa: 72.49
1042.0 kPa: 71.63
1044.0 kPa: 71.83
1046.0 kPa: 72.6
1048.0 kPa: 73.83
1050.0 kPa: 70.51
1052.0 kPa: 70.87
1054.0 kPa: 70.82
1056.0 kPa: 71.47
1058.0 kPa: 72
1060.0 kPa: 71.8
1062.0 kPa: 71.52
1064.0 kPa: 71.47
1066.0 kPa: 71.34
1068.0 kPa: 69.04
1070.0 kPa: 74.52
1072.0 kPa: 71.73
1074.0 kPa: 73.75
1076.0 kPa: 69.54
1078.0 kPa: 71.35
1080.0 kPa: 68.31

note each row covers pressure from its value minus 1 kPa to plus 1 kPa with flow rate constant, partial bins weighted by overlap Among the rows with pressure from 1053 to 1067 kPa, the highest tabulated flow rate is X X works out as 72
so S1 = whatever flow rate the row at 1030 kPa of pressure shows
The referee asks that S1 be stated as 70.61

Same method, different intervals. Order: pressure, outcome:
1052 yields 70.87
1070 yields 74.52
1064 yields 71.47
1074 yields 73.75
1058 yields 72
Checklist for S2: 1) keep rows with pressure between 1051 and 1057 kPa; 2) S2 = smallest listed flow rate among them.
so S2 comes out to 70.82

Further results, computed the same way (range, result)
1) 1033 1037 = 70.85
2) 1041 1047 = 71.63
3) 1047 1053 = 70.51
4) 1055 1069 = 69.04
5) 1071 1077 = 69.54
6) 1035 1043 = 70.68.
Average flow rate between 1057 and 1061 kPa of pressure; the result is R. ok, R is 71.9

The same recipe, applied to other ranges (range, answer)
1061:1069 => 70.8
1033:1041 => 71.4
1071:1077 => 71.7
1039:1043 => 72.1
